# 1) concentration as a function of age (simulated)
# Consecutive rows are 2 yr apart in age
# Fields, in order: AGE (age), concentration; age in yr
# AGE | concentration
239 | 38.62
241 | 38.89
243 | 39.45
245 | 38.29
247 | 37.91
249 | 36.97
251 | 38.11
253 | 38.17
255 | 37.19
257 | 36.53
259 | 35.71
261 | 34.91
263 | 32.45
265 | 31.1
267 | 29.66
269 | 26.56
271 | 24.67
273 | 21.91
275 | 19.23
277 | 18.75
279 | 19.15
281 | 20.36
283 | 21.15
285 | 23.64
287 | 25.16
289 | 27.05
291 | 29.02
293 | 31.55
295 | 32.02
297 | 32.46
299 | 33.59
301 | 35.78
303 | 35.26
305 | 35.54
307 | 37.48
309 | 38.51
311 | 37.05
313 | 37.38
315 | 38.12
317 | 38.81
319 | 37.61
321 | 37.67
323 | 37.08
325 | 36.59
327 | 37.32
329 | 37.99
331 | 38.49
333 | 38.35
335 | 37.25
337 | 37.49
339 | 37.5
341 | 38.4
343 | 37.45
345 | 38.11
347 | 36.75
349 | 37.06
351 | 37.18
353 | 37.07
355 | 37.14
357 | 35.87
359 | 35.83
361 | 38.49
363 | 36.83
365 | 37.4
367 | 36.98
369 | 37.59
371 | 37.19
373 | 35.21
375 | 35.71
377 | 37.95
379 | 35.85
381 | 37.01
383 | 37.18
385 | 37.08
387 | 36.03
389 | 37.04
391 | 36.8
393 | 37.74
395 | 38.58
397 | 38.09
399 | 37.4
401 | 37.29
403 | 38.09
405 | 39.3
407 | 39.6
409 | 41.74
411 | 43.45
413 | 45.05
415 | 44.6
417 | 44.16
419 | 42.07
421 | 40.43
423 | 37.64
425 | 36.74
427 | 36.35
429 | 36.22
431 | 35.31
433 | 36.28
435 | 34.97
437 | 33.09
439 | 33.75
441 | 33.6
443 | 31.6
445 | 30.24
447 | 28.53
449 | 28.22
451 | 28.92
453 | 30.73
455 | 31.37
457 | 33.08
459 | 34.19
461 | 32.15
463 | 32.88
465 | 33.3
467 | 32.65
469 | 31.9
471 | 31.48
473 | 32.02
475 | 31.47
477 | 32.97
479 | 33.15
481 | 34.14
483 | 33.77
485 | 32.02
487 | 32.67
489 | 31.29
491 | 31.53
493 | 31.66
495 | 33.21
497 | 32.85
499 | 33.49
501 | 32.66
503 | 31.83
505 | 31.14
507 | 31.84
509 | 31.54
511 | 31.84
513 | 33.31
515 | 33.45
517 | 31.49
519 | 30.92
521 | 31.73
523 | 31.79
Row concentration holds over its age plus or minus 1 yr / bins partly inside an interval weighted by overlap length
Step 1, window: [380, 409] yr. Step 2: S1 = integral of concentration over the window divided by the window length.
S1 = 37.8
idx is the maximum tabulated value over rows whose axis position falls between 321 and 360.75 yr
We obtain 38.49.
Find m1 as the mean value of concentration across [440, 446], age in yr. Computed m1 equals 31.8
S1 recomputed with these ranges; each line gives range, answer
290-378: 36.6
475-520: 32.4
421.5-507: 32.8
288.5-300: 31.1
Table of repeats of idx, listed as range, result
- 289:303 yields 35.78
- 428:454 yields 36.28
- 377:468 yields 45.05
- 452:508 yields 34.19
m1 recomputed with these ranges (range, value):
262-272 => 28.9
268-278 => 22.2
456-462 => 33.1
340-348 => 37.7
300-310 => 36.5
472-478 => 32.2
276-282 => 19.4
